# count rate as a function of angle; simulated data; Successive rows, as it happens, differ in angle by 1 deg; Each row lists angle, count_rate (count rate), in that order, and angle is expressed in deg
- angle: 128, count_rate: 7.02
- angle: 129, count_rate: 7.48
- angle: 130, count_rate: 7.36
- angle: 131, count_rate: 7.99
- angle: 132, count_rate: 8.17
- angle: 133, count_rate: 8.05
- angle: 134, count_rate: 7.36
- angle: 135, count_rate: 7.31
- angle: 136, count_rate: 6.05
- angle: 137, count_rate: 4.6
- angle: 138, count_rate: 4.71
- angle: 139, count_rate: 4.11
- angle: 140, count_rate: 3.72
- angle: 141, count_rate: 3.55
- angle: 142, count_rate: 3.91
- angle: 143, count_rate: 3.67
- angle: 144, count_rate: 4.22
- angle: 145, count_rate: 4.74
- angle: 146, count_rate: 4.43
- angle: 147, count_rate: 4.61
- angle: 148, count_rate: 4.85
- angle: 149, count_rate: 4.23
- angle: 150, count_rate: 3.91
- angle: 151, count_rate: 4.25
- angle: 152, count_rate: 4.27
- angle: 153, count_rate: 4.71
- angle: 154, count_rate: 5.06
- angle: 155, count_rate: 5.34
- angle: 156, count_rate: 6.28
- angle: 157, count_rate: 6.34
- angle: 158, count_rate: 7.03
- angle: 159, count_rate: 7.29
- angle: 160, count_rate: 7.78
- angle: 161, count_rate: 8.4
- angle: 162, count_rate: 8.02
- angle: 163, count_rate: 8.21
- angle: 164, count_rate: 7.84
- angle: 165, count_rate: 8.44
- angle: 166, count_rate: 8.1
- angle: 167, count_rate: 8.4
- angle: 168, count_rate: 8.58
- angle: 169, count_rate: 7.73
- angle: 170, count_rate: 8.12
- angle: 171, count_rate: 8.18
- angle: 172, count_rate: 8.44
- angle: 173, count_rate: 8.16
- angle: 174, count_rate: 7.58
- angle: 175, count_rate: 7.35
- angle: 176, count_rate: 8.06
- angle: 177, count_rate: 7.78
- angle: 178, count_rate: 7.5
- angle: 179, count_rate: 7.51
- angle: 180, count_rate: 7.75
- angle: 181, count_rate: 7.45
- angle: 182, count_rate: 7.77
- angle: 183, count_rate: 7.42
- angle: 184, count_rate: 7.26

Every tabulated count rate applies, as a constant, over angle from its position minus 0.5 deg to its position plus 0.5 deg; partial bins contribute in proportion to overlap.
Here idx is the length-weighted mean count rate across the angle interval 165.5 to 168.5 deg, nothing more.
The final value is 8.36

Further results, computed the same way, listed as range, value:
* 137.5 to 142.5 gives 4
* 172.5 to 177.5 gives 7.79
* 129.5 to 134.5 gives 7.79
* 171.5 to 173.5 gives 8.3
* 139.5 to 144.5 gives 3.81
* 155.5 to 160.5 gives 6.94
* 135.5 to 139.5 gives 4.87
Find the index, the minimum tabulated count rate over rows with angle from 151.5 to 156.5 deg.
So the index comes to 4.27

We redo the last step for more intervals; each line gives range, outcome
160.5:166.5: 7.84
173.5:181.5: 7.35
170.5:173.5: 8.16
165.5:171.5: 7.73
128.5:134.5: 7.36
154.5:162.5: 5.34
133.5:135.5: 7.31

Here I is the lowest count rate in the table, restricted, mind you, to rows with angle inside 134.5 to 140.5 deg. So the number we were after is 3.72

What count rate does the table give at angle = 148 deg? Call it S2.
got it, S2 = 4.85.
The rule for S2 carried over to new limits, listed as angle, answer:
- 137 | 4.6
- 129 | 7.48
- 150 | 3.91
